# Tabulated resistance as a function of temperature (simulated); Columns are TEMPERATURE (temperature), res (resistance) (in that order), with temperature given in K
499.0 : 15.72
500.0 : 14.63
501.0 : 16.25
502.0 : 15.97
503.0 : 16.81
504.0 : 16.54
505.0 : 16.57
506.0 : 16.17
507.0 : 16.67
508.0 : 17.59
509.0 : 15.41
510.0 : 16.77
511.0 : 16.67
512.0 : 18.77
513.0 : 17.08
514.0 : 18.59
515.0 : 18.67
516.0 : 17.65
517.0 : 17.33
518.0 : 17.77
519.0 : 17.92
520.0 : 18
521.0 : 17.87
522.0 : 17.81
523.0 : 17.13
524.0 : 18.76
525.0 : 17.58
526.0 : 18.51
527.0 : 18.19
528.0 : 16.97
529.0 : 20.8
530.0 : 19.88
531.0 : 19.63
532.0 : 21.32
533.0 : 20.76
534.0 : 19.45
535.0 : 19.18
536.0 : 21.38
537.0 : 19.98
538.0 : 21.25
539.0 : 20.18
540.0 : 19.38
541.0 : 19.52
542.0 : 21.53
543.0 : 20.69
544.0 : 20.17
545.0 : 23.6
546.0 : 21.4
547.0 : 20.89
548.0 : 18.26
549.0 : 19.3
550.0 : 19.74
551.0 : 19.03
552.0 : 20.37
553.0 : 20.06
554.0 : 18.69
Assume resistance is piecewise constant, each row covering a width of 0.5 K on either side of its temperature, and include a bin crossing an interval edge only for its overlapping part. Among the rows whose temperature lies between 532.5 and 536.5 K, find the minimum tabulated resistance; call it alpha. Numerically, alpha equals 19.18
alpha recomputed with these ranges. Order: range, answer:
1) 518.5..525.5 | 17.13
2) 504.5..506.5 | 16.17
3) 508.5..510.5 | 15.41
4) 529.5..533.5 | 19.63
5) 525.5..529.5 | 16.97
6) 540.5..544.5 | 19.52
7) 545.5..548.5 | 18.26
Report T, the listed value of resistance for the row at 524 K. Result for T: 18.76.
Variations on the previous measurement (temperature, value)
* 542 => 21.53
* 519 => 17.92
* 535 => 19.18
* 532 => 21.32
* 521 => 17.87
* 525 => 17.58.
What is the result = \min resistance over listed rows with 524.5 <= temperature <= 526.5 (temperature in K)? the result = 17.58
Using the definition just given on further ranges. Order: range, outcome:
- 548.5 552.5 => 19.03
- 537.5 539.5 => 20.18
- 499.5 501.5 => 14.63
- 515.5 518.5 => 17.33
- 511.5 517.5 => 17.08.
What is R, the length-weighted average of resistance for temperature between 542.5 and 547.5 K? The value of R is 21.4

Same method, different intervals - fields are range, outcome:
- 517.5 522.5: 17.9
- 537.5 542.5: 20.4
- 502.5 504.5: 16.7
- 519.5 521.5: 17.9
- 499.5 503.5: 15.9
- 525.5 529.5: 18.6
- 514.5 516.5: 18.2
